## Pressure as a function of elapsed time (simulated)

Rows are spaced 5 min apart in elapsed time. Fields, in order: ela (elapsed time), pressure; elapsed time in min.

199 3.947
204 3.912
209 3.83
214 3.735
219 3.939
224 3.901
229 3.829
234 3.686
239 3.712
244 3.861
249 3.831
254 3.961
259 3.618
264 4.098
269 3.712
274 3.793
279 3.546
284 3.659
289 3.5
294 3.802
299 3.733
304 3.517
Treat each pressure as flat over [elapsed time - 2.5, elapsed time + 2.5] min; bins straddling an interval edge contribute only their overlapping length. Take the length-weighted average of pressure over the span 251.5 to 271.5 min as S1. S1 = 3.85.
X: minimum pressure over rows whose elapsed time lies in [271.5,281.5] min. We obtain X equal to 3.546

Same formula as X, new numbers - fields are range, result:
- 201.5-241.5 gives 3.686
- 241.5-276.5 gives 3.618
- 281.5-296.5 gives 3.5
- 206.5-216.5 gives 3.735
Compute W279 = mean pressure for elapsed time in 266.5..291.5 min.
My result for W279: 3.64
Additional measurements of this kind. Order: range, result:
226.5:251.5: 3.78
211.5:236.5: 3.82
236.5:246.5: 3.79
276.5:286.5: 3.6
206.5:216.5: 3.78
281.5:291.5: 3.58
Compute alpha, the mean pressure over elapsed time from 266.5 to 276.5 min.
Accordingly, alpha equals 3.75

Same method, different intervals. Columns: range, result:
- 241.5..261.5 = 3.82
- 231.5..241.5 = 3.7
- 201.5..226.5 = 3.86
